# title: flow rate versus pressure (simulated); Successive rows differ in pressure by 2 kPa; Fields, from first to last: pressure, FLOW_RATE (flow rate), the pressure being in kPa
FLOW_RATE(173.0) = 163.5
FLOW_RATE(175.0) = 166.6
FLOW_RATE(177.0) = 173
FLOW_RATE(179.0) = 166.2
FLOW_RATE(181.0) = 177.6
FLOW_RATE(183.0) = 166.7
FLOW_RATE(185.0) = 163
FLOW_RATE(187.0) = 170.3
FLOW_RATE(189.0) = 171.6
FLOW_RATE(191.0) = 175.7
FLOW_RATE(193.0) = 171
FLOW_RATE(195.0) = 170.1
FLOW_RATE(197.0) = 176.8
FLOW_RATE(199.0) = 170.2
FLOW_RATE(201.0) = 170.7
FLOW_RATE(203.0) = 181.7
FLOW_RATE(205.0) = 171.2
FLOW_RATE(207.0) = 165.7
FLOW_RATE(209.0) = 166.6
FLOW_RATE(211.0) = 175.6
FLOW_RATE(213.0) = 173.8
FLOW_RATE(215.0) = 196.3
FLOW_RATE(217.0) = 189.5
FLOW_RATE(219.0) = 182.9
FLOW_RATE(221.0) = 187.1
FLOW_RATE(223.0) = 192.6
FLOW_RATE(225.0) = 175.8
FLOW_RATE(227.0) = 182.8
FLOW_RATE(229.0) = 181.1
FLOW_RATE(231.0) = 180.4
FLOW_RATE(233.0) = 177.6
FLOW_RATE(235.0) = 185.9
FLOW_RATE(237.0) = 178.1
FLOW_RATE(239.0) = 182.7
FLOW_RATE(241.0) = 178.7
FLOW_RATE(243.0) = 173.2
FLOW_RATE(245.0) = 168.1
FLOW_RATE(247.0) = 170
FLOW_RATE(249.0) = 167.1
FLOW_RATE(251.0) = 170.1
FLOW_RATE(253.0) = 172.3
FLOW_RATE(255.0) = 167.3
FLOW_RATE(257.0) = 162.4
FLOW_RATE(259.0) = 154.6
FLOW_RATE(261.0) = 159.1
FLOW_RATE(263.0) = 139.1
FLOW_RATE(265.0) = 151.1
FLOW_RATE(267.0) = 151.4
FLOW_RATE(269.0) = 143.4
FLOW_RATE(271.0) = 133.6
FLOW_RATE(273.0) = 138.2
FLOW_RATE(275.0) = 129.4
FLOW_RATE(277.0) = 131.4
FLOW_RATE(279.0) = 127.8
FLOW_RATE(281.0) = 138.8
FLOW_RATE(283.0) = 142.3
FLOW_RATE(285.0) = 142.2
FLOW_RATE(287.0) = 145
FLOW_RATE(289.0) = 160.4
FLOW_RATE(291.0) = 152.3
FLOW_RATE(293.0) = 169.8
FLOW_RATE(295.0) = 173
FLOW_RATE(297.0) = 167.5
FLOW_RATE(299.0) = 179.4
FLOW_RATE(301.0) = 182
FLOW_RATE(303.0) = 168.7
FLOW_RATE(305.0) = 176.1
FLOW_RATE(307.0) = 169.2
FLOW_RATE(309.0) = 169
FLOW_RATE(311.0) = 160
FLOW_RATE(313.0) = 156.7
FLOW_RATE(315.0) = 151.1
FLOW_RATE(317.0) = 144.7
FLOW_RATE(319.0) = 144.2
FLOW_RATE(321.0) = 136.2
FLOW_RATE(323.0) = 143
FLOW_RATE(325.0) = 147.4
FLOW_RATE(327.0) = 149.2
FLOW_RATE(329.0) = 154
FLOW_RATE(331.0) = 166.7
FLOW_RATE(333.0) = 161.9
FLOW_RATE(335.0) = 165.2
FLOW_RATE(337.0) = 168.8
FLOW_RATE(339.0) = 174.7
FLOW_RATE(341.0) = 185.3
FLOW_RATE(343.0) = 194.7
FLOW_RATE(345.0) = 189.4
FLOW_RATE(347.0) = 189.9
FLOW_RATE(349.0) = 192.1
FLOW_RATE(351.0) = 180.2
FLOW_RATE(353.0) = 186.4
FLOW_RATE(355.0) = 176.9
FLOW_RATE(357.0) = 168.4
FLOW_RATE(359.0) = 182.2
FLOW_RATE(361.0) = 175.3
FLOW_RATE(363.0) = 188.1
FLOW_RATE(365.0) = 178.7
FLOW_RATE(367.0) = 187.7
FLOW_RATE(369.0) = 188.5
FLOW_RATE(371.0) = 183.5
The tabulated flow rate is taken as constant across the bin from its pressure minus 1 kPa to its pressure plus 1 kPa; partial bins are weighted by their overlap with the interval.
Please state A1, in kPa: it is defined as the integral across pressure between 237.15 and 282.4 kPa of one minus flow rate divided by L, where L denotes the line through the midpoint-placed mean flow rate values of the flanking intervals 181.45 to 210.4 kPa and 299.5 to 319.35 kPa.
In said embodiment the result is 3.1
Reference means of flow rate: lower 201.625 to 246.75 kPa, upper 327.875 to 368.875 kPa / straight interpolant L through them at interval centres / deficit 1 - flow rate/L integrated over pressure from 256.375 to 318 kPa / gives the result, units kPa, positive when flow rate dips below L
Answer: 8.6 kPa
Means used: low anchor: 179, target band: 154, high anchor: 178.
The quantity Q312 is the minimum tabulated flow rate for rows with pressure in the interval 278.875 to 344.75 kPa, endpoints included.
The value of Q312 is 127.8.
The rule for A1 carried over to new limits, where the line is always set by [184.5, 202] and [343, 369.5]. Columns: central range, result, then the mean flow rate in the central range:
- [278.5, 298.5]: 2.8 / 153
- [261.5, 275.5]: 2.8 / 142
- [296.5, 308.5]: 0.4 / 174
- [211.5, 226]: -1.0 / 185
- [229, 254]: -0.1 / 176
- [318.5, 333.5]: 2.6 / 150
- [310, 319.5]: 1.5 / 152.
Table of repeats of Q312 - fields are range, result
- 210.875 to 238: 173.8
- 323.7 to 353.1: 147.4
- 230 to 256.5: 167.1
